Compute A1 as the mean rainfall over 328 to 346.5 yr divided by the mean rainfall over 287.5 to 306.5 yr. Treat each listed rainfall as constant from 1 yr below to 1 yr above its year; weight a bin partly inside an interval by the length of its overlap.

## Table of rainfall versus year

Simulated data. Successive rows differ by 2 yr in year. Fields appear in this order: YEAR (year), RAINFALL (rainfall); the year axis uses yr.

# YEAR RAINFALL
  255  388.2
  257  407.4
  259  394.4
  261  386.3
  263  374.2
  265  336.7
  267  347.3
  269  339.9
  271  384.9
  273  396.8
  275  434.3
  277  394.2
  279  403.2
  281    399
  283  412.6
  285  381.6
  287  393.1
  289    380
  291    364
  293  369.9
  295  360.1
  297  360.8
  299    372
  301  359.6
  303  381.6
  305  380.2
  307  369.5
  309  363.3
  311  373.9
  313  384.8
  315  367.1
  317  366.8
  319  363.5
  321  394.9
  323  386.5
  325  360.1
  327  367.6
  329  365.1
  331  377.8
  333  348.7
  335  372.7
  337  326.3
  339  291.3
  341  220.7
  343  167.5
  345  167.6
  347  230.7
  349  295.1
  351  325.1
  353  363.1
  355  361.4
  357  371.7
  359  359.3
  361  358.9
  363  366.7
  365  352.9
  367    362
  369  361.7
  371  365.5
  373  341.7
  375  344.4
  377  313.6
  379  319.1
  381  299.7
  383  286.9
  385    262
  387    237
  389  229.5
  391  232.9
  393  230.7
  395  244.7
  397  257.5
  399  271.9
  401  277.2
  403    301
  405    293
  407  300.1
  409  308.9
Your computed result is 0.8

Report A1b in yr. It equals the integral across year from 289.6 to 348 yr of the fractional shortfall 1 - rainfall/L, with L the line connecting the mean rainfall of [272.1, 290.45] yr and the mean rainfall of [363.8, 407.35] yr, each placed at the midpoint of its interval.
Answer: 3.3 yr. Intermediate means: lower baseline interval 399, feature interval 342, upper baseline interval 295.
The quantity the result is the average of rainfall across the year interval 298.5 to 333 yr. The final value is 372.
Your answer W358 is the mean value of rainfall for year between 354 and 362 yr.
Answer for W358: 363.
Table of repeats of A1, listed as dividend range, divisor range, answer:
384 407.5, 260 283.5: 0.68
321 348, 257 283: 0.80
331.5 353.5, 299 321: 0.76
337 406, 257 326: 0.78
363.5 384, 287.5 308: 0.91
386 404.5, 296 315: 0.69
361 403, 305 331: 0.80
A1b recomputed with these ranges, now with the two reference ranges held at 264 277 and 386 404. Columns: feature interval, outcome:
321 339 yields -2.5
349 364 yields -3.2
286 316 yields -2.3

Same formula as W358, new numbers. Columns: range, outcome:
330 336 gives 366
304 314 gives 374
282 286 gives 397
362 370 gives 361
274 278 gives 414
